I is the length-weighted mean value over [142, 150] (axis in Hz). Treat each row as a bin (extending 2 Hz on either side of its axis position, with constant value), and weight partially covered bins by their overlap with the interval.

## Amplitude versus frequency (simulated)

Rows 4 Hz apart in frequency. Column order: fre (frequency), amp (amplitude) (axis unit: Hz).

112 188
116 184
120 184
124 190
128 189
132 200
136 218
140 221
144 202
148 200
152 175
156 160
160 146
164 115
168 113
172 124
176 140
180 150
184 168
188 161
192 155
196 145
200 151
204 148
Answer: 201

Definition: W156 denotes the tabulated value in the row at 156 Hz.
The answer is 160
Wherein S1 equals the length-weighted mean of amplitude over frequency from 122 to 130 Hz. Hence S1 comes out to 190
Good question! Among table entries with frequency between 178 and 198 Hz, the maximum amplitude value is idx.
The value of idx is 168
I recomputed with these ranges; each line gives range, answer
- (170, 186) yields 146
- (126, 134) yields 194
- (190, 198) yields 150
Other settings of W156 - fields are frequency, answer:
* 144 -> 202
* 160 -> 146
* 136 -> 218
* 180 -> 150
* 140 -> 221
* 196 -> 145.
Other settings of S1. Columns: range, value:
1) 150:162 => 160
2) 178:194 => 158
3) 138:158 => 192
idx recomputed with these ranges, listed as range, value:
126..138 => 218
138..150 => 221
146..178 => 200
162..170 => 115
